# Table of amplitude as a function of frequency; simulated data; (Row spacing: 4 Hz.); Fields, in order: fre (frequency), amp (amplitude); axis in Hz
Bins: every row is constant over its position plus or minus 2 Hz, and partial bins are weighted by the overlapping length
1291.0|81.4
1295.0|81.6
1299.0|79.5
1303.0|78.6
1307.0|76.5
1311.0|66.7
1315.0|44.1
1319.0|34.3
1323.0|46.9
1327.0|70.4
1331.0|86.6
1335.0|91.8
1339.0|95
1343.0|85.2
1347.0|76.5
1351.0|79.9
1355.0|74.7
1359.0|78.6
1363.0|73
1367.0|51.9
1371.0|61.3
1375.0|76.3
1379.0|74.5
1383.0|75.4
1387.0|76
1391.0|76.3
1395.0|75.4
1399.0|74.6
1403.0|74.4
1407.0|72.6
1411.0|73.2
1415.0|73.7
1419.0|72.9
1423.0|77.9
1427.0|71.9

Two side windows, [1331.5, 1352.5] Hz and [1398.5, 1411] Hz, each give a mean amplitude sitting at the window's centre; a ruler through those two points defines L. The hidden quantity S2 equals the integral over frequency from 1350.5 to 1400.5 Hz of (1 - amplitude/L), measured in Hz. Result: 4.1 Hz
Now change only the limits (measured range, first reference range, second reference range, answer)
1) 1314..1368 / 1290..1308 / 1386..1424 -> 4.2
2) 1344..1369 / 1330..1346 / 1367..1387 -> 2.3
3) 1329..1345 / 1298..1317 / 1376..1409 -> -4.3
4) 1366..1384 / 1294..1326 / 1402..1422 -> 0.4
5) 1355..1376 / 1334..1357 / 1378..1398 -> 3.0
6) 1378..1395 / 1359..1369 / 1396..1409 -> -1.2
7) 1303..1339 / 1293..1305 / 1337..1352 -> 6.6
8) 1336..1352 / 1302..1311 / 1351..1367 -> -2.4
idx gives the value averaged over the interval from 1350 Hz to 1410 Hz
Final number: 72.9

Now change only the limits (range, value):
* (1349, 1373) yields 69.9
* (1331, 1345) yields 90.1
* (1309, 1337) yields 63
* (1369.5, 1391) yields 73.3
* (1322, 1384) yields 75.3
